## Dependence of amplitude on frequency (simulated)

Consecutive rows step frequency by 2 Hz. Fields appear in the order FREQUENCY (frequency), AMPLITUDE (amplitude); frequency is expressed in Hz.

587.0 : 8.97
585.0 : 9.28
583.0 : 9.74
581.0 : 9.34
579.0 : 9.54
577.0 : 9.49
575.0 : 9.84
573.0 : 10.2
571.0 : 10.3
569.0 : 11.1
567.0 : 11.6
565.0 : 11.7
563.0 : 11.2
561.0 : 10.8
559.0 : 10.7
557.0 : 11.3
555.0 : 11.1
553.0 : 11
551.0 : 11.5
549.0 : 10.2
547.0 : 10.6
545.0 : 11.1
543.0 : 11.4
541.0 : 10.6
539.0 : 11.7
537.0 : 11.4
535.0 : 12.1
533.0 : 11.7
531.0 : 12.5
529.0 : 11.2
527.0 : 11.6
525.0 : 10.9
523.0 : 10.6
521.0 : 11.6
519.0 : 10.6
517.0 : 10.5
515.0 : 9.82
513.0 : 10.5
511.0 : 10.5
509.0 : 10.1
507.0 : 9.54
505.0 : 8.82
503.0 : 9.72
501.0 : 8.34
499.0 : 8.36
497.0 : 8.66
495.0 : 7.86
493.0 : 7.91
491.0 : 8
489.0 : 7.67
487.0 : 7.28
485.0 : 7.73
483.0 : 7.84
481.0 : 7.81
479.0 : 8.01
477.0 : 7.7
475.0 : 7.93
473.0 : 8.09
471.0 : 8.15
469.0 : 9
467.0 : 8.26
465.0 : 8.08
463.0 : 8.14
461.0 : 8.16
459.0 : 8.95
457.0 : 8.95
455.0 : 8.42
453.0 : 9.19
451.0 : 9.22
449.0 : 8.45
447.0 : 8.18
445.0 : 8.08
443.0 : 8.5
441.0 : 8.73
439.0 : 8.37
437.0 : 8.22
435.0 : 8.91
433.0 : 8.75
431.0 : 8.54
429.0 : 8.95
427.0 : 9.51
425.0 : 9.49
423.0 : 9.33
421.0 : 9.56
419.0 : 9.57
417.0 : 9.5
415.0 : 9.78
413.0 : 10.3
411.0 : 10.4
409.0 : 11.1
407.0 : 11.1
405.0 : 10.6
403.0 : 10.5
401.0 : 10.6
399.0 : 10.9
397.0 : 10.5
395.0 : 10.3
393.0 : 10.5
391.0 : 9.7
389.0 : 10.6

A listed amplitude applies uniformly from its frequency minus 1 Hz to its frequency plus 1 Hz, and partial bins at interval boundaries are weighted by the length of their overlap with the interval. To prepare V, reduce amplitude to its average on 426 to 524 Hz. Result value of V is 8.76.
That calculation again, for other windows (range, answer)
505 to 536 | 10.8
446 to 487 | 8.29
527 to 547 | 11.5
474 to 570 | 10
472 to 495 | 7.82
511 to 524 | 10.6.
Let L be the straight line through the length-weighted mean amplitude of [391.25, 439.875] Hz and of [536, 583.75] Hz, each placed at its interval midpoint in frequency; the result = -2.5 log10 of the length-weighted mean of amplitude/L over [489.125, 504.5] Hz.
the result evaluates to 0.23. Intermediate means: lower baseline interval 9.81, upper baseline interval 10.7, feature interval 8.38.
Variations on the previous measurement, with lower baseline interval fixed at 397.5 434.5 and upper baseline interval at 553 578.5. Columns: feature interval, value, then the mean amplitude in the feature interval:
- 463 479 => 0.24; 8.16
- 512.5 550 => -0.05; 11.1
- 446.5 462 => 0.16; 8.71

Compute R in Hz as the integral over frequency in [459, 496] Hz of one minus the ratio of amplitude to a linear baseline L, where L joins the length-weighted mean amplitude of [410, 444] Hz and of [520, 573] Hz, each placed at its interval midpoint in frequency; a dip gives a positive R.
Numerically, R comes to 7.5 Hz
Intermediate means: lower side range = 9.2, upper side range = 11.2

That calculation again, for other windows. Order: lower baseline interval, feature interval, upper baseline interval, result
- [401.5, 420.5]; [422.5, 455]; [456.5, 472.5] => 2.0 Hz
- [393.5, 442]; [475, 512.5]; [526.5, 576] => 7.4 Hz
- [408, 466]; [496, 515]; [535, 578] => 1.3 Hz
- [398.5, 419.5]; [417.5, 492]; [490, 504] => 7.0 Hz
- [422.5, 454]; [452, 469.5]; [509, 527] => 1.4 Hz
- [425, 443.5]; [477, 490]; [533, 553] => 2.8 Hz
